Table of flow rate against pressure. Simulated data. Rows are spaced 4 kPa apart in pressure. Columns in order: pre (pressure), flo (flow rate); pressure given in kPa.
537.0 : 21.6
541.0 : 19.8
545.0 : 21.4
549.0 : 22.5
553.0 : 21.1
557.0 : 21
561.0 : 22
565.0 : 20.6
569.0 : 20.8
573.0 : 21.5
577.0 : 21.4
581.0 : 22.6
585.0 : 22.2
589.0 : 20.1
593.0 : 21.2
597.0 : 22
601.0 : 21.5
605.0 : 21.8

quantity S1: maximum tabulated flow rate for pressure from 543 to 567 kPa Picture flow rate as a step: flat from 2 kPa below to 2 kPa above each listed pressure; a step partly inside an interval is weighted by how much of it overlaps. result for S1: 22.5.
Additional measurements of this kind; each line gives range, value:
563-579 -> 21.5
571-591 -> 22.6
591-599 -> 22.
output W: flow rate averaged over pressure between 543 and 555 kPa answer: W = 21.7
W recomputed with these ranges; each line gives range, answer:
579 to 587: 22.4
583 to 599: 21.4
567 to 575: 21.1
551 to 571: 21.1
